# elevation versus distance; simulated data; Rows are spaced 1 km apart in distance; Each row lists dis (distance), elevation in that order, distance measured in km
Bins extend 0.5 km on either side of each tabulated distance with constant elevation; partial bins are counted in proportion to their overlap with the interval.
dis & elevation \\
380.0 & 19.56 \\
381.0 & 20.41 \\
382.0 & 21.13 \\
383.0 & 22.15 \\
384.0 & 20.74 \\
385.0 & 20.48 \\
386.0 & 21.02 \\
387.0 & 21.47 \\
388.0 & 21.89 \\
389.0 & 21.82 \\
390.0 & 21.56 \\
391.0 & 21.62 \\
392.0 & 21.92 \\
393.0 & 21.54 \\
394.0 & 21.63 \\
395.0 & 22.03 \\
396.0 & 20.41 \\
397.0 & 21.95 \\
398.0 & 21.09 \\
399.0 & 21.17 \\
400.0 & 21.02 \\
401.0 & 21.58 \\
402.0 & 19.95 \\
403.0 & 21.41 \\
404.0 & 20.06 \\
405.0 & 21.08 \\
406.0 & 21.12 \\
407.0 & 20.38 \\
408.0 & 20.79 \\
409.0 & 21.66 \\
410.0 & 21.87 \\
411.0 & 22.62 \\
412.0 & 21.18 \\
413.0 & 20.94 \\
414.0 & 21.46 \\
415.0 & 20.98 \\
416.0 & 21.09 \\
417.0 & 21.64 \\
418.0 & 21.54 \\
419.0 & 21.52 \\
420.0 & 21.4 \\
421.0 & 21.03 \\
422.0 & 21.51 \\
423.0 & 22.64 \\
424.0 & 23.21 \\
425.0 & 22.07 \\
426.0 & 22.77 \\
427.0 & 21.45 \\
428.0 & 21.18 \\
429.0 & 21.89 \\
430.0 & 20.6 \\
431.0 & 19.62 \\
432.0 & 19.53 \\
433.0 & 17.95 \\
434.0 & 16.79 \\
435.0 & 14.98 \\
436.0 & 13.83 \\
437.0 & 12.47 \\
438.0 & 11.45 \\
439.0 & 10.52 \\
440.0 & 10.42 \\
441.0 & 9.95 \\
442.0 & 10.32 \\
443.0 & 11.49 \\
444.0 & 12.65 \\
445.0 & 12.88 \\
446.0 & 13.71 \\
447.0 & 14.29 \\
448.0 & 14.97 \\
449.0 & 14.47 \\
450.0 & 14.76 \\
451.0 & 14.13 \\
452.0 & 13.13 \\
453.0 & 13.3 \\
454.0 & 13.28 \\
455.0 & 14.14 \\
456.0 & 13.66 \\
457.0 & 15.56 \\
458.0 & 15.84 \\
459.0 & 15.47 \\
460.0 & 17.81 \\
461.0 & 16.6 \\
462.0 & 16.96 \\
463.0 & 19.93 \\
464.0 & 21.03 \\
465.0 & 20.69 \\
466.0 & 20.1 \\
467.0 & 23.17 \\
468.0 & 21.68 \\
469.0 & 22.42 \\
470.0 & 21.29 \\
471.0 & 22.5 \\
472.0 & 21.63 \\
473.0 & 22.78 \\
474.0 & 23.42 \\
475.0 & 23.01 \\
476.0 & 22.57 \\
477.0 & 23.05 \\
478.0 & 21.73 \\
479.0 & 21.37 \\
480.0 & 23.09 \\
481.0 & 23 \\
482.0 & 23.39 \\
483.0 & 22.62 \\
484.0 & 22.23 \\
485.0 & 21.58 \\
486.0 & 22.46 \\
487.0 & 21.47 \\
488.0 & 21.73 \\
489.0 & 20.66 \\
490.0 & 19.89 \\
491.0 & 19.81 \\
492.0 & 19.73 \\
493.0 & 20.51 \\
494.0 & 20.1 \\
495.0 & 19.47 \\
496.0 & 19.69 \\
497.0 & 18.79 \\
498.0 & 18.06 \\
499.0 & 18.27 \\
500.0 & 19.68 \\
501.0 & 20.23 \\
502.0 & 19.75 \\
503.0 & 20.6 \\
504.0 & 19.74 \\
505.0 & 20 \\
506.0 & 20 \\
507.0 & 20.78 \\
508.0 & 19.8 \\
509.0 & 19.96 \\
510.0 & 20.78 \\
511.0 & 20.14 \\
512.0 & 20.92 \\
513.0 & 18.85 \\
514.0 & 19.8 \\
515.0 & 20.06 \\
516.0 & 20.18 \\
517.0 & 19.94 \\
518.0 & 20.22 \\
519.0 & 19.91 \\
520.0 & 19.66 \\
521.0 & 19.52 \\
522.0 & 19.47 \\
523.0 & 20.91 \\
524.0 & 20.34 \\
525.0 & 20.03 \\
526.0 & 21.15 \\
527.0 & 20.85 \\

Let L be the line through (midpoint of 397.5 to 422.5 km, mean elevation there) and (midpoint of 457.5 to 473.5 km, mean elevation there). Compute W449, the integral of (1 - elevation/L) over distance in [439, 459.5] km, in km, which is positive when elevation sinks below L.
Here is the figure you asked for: 7.04 km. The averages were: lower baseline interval 21.2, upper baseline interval 20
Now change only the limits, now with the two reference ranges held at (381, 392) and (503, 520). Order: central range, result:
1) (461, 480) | -1.0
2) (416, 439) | 1.7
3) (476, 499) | -0.9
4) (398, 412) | 0.0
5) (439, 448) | 3.8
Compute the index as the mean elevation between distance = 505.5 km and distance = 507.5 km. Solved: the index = 20.4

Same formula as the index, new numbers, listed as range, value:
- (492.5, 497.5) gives 19.7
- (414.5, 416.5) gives 21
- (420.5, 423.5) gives 21.7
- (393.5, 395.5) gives 21.8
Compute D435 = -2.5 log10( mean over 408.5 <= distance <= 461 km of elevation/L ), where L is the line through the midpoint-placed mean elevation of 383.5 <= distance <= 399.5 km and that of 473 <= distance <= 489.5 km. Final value 0.25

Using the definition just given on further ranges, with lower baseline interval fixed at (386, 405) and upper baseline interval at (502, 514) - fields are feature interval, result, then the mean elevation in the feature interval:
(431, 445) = 0.48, 13.5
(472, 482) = -0.11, 22.7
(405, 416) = -0.01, 21.3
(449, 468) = 0.23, 16.7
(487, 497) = 0.01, 20.2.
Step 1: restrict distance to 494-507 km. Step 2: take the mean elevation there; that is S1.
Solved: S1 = 19.6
